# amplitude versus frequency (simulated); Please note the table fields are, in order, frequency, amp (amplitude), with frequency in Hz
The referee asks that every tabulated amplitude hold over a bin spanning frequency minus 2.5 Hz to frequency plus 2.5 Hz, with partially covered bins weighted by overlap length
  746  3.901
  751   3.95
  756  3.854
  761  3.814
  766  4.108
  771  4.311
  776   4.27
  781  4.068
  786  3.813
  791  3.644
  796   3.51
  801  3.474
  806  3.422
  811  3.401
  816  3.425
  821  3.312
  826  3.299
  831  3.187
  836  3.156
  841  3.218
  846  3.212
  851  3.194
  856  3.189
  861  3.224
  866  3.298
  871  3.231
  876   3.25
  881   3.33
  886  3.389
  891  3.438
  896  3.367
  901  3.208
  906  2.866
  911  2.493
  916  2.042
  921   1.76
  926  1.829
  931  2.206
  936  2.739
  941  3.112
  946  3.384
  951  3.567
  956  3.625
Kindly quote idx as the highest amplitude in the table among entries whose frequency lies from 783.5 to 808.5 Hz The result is 3.813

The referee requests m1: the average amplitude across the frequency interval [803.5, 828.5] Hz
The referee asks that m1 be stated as 3.37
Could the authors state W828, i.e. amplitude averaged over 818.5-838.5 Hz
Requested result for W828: 3.24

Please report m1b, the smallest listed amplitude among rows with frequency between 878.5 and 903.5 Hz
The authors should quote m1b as 3.208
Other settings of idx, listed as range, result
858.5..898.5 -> 3.438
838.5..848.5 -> 3.218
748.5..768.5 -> 4.108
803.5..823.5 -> 3.425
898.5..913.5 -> 3.208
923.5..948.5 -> 3.384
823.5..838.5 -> 3.299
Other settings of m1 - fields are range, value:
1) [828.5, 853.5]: 3.19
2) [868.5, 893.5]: 3.33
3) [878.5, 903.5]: 3.35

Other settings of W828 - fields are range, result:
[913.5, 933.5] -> 1.96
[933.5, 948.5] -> 3.08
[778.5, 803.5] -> 3.7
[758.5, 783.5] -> 4.11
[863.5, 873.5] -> 3.26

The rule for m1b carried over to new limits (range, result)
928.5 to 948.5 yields 2.206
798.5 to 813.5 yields 3.401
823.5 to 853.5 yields 3.156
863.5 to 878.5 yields 3.231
